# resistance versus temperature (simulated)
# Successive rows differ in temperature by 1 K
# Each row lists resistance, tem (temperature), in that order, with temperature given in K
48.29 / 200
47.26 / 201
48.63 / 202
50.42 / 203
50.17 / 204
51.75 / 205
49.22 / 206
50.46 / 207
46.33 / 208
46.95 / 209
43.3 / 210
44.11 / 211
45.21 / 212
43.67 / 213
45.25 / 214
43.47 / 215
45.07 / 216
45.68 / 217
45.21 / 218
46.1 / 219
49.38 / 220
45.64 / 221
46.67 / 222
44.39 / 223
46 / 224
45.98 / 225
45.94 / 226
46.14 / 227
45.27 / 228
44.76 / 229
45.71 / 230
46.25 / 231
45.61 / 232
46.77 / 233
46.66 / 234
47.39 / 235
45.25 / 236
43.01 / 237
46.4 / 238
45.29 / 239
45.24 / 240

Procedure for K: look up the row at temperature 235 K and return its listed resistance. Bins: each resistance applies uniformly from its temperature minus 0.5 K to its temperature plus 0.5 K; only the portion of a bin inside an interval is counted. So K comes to 47.39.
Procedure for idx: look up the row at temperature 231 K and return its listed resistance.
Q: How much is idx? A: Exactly 46.25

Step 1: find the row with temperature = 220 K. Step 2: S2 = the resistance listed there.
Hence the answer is 49.38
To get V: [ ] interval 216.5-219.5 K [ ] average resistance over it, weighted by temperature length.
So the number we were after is 45.7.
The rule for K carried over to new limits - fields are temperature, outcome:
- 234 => 46.66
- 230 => 45.71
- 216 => 45.07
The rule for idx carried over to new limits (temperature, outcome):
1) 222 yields 46.67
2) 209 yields 46.95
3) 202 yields 48.63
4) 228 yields 45.27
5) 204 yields 50.17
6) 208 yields 46.33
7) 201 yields 47.26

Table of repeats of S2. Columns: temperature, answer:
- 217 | 45.68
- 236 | 45.25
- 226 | 45.94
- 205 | 51.75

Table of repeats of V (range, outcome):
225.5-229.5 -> 45.5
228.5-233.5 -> 45.8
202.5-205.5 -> 50.8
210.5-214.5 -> 44.6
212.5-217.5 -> 44.6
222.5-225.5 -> 45.5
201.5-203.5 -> 49.5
